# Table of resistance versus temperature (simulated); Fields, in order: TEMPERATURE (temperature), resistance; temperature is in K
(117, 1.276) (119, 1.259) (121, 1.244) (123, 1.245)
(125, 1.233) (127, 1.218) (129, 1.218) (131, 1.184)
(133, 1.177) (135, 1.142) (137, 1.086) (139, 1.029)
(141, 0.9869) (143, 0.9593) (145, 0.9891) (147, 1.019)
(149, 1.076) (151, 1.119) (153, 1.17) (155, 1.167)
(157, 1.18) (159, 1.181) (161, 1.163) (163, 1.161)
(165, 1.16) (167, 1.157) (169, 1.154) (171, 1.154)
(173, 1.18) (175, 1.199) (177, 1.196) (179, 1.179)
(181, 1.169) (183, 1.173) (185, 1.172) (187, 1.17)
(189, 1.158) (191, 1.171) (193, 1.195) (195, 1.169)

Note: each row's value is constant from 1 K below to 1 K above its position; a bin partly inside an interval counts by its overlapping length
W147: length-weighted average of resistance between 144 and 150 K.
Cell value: 1.03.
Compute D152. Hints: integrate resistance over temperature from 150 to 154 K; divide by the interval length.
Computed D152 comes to 1.14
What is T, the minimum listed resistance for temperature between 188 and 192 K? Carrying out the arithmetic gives 1.158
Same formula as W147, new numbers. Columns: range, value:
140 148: 0.989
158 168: 1.16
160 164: 1.16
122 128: 1.23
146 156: 1.11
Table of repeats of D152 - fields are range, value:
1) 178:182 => 1.17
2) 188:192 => 1.16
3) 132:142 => 1.08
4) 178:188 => 1.17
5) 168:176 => 1.17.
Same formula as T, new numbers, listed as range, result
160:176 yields 1.154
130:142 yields 0.9869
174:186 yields 1.169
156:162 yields 1.163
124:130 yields 1.218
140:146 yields 0.9593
